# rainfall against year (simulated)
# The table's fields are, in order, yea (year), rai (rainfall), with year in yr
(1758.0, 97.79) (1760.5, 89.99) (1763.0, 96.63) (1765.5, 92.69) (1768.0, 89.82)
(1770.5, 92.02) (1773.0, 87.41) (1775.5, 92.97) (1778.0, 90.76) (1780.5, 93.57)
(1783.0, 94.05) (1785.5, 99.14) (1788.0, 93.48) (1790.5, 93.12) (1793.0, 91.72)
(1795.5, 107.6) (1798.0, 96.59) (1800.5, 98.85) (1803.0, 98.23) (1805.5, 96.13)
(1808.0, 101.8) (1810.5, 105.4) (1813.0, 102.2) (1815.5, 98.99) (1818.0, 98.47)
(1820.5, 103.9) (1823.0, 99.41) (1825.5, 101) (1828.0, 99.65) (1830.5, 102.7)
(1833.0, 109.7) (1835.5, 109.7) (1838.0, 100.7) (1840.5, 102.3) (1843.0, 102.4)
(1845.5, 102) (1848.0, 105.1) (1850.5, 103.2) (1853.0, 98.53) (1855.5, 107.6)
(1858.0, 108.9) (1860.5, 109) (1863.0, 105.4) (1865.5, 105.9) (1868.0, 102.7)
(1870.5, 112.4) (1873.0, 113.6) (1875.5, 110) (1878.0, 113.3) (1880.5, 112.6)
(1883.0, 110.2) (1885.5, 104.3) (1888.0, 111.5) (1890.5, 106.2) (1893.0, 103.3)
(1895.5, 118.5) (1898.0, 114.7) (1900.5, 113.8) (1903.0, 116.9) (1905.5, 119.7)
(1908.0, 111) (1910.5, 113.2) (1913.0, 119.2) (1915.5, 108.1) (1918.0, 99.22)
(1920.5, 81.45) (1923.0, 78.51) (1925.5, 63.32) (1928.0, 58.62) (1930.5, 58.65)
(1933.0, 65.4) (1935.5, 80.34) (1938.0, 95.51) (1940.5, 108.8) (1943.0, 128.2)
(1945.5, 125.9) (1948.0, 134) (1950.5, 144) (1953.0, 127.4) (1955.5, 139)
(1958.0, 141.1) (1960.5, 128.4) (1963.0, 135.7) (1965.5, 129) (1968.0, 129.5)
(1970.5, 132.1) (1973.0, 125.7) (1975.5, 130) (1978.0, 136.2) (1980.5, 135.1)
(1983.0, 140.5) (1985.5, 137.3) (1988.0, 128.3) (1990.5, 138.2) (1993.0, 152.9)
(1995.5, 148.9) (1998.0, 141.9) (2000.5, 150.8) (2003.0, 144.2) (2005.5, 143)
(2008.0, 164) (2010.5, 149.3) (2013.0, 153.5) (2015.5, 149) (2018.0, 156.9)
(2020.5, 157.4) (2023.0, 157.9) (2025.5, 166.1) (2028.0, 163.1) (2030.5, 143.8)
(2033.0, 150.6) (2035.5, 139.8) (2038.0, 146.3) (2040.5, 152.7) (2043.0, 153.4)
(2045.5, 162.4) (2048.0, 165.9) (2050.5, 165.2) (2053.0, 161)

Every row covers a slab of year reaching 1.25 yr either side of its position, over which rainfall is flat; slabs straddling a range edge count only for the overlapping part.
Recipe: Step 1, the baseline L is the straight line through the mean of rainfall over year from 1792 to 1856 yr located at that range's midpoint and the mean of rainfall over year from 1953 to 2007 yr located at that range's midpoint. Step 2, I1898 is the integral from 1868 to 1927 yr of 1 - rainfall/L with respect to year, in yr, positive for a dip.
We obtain 5.8 yr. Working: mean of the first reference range 102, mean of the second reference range 137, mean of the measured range 106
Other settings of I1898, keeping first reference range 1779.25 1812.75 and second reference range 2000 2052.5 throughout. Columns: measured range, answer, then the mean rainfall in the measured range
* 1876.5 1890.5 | 1.1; 110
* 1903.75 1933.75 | 8.7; 90.6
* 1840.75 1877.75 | 2.3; 106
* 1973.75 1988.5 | 0.9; 135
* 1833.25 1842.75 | 0.3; 105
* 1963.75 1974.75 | 0.8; 129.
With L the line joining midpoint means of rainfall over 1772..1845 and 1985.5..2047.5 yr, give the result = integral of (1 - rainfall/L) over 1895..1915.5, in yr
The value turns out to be 1.3 yr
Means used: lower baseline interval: 99.1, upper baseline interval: 151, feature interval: 115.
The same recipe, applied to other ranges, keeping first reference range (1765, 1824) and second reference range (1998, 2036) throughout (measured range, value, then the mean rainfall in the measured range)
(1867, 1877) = 0.5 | 110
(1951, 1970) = 0.7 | 133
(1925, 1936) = 5.6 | 64.4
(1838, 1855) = 1.1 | 102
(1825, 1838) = 0.2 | 104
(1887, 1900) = 1.1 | 111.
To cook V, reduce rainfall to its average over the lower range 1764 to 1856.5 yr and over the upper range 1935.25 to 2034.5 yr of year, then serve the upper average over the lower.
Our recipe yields 1.4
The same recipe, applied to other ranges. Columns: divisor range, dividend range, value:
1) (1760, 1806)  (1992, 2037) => 1.61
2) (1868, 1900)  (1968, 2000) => 1.24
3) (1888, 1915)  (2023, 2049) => 1.36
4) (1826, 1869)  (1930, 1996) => 1.20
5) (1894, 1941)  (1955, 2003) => 1.43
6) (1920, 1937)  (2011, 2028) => 2.26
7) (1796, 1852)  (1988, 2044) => 1.48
